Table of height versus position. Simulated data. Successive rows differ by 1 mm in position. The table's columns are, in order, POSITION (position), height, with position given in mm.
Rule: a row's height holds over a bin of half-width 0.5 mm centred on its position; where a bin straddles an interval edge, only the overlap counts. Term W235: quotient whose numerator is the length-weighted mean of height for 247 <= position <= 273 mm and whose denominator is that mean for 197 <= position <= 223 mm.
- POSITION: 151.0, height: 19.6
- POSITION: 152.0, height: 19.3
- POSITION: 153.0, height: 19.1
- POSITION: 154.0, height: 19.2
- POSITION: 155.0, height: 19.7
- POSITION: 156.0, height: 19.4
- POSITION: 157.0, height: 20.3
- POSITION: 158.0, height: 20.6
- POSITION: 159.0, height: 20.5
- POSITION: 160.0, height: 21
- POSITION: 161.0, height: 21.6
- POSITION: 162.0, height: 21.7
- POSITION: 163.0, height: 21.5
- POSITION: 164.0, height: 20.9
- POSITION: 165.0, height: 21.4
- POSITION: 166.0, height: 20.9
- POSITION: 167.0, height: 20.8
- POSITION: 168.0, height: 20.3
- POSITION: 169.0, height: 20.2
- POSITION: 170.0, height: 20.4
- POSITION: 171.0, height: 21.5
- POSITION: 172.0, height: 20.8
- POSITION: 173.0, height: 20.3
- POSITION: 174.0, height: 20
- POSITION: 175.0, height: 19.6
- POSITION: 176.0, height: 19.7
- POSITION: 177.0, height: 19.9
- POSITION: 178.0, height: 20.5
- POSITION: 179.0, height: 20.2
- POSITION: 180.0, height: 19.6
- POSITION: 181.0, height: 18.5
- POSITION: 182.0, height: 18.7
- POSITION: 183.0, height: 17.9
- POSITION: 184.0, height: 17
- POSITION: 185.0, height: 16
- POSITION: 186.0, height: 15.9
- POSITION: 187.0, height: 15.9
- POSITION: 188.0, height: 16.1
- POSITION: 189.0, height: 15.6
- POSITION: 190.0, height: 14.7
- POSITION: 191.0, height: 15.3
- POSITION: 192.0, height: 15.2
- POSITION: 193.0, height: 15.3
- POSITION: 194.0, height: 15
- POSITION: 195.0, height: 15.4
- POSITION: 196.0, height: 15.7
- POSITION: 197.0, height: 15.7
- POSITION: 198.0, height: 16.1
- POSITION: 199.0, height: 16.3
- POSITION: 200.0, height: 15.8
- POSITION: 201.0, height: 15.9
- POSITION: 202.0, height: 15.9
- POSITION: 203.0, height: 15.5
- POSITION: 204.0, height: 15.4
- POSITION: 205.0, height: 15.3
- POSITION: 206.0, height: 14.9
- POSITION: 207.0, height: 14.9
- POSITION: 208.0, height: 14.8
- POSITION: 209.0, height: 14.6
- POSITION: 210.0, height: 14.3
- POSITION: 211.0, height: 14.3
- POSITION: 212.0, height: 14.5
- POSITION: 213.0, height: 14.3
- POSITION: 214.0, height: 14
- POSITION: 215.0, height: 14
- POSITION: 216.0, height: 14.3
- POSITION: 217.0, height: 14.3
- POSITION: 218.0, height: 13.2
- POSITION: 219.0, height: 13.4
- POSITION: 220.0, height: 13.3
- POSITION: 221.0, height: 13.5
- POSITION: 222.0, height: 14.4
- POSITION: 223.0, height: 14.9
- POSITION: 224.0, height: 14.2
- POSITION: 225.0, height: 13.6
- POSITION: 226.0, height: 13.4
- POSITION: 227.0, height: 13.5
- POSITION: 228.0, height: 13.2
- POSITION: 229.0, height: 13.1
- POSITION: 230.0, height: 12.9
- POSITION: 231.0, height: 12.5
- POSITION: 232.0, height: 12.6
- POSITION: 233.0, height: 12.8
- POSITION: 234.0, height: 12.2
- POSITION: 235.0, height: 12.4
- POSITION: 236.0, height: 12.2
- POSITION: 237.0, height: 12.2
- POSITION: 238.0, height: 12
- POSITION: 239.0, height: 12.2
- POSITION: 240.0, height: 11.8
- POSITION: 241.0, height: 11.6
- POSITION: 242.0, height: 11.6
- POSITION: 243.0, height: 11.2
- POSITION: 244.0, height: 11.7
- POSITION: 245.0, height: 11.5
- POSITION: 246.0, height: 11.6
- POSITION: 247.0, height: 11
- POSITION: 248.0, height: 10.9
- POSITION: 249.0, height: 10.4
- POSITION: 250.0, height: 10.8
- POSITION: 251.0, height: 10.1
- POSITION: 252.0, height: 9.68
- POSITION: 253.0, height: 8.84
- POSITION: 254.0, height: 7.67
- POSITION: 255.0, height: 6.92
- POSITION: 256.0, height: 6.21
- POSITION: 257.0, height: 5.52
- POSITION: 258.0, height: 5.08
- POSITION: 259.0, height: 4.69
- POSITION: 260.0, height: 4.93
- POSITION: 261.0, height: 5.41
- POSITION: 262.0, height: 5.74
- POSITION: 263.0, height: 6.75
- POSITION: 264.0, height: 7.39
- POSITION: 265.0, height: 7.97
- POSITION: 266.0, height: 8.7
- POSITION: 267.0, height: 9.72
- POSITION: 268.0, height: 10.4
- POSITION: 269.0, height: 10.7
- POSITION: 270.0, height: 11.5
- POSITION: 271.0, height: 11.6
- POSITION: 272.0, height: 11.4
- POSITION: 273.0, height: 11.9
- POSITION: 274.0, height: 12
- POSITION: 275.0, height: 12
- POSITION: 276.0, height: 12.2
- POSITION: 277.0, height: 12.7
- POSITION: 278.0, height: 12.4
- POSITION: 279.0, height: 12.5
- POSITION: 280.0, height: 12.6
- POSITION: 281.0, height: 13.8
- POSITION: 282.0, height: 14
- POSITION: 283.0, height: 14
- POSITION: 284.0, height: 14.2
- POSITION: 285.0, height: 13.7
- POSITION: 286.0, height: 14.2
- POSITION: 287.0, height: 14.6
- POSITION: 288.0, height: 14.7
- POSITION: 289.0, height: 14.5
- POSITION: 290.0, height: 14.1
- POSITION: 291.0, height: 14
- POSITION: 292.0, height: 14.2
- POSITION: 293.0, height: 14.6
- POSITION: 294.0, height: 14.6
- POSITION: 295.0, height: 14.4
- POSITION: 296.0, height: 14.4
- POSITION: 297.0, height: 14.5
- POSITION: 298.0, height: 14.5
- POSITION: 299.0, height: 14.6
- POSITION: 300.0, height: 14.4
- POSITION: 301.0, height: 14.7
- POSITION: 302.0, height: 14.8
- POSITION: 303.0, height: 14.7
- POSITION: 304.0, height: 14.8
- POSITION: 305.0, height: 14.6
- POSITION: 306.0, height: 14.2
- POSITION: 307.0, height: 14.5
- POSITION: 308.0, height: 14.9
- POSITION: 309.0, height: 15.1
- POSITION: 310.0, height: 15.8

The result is 0.58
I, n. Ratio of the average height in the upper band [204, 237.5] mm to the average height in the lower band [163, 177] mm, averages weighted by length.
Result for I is 0.7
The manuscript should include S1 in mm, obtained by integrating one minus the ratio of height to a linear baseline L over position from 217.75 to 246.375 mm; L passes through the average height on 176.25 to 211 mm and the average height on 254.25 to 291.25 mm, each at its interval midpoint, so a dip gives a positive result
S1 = 1.8 mm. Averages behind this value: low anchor 16.3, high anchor 10.6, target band 12.7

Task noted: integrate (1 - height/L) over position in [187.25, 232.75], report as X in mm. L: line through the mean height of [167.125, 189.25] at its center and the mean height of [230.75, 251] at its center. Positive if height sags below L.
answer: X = 1.9 mm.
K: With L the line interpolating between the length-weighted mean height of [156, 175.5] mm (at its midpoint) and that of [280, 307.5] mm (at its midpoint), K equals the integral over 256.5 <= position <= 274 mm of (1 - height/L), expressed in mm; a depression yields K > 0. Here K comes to 8.2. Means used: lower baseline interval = 20.7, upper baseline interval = 14.3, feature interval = 8.31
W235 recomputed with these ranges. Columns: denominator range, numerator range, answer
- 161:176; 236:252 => 0.55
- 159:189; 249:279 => 0.46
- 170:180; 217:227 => 0.68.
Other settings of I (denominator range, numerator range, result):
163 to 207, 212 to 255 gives 0.69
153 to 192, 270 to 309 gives 0.72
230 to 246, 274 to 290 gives 1.12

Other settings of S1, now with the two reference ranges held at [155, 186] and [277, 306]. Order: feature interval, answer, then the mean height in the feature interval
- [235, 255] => 6.7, 10.9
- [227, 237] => 2.6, 12.7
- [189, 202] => 2.2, 15.6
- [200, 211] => 1.9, 15.1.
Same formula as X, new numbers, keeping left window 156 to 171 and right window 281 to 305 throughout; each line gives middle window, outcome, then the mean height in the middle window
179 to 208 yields 4.9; 16.1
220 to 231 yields 2.6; 13.6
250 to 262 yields 6.9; 6.94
